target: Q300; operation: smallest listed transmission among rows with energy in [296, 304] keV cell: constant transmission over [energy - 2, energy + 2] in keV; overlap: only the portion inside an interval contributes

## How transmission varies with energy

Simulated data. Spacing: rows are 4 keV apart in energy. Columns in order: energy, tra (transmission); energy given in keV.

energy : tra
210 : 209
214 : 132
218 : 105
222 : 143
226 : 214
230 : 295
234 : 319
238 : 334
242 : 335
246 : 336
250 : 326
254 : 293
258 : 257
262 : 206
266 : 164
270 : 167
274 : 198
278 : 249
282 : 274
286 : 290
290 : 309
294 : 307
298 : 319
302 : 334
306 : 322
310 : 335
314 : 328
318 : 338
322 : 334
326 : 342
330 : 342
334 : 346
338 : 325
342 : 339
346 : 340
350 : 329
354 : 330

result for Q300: 319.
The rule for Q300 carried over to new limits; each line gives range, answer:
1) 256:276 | 164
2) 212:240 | 105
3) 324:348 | 325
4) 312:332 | 328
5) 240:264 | 206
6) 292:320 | 307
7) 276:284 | 249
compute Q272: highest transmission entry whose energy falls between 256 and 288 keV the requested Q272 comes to 290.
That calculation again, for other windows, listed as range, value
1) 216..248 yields 336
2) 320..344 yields 346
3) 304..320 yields 338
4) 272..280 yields 249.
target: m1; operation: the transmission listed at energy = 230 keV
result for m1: 295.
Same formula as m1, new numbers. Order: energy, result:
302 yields 334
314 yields 328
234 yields 319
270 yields 167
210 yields 209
